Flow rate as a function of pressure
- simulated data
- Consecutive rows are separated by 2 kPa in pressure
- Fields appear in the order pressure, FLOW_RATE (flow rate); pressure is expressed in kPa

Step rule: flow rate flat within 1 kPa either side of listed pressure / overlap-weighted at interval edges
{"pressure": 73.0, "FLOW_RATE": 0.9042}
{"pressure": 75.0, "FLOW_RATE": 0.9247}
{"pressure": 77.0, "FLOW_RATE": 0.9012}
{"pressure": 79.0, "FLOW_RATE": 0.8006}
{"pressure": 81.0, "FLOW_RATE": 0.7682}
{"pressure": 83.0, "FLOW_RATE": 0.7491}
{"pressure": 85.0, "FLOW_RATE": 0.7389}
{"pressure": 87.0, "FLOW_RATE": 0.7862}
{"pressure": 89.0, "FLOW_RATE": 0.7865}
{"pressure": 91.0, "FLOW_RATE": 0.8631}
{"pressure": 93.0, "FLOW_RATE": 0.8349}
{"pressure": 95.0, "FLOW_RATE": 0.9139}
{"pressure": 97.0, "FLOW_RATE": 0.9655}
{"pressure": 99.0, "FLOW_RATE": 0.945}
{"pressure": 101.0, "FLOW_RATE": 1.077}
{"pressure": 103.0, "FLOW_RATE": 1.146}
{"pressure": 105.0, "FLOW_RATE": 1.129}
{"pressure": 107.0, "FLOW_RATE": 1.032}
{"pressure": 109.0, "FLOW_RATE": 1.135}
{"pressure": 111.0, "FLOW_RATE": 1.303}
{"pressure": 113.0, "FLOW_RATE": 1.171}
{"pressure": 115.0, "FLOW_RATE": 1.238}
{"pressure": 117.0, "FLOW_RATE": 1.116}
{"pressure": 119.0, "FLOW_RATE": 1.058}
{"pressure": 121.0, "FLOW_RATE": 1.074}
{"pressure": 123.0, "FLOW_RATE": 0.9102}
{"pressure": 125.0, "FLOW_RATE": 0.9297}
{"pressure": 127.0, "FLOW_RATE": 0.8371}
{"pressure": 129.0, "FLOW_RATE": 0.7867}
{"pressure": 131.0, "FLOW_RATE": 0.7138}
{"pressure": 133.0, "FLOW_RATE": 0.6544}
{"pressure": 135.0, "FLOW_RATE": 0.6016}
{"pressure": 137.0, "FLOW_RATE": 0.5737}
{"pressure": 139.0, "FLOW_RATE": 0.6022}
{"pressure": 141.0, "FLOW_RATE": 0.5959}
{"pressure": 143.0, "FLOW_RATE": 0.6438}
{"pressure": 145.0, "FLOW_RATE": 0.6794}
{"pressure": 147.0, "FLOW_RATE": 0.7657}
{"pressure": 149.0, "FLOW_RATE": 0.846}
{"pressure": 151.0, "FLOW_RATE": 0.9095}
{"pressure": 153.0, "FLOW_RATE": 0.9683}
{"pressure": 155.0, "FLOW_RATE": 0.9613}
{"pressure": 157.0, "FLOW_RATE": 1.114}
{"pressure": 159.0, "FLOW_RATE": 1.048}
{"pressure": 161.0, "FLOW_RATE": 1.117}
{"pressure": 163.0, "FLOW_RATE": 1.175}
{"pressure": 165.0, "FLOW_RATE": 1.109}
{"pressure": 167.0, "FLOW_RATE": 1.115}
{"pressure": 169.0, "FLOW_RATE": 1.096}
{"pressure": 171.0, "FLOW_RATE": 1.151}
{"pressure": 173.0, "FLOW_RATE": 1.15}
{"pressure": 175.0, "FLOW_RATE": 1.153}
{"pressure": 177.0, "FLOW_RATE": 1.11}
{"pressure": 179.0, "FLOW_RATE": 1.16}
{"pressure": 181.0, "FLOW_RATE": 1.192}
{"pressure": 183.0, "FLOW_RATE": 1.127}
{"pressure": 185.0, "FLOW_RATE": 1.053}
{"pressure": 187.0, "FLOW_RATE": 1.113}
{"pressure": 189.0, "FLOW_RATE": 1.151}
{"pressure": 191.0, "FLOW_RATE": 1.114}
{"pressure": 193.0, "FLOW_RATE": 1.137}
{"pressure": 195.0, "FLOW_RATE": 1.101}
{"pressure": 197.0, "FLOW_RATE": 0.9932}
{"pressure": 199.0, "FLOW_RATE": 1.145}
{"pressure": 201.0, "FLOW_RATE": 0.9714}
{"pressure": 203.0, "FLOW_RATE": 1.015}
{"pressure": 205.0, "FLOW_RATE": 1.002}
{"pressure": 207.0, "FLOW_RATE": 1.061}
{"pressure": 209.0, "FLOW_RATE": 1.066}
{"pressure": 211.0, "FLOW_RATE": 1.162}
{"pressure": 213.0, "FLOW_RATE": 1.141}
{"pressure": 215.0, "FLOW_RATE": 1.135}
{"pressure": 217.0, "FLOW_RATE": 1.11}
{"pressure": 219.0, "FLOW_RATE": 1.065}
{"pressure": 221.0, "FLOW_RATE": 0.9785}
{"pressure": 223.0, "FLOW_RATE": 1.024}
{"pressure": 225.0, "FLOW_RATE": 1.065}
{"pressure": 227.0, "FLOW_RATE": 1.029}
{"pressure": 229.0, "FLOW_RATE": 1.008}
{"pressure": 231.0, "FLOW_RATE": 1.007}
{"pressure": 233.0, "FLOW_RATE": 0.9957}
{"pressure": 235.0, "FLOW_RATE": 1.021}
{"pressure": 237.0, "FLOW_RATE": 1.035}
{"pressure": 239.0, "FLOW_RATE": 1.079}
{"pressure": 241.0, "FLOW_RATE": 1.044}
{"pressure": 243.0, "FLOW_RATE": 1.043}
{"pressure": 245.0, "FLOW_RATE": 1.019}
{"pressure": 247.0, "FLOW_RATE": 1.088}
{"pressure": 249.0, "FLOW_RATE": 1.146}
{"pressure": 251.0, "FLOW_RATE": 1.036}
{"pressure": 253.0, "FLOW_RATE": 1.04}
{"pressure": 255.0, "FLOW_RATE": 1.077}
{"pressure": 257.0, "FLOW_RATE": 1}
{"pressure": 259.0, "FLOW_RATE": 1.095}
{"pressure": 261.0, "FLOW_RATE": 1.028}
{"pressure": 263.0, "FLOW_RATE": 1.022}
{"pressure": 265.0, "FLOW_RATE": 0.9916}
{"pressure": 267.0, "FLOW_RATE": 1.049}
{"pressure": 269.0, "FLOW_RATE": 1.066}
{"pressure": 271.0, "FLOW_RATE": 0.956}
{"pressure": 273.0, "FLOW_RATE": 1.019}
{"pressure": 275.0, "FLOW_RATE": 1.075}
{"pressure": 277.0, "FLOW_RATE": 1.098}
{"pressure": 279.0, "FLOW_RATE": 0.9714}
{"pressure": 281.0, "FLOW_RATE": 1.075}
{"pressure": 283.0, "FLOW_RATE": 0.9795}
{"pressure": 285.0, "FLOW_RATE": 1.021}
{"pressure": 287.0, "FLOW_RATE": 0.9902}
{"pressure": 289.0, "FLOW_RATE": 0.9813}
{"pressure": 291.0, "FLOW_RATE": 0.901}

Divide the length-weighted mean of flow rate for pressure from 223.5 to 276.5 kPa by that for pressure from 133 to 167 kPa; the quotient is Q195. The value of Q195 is 1.2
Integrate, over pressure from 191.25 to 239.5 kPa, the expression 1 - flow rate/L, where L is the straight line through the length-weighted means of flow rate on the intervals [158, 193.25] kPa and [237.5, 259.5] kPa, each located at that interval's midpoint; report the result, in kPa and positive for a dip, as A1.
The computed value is 1.5 kPa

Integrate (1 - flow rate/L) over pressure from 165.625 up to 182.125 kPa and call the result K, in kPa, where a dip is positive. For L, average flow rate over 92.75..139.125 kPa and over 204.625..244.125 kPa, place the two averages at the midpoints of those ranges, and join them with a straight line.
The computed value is -2.1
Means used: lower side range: 0.956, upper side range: 1.05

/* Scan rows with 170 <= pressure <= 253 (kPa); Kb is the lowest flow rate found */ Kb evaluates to 0.9714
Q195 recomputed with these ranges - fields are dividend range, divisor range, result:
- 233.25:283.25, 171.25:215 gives 0.95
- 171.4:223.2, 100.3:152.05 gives 1.21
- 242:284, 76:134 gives 1.10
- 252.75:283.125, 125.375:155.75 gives 1.39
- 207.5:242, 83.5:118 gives 1.05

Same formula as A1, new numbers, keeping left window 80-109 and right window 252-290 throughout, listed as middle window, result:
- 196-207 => -0.5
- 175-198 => -3.3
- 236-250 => -0.8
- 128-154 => 6.3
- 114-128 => -1.3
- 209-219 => -1.3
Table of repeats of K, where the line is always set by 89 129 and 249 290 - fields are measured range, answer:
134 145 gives 4.4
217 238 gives 0.0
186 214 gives -1.5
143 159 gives 2.2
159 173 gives -1.3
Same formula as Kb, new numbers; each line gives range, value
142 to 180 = 0.6438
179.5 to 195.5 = 1.053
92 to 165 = 0.5737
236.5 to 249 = 1.019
